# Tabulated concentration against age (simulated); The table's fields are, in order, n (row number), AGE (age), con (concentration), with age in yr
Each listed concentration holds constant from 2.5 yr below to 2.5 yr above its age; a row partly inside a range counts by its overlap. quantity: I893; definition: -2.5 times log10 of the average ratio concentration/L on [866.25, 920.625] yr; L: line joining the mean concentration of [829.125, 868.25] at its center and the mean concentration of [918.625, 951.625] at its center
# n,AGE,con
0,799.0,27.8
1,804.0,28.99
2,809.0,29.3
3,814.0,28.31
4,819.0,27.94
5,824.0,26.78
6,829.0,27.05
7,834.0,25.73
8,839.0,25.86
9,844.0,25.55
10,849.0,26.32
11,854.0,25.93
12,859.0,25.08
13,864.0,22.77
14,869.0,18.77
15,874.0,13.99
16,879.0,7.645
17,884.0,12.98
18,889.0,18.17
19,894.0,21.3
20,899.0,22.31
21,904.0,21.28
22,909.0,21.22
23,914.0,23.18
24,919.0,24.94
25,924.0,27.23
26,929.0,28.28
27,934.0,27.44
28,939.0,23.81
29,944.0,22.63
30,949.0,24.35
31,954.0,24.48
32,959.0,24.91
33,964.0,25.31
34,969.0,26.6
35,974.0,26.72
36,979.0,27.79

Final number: 0.335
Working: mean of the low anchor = 25.1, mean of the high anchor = 25.6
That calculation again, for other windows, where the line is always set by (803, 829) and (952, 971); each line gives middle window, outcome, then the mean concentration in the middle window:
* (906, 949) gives 0.05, 24.8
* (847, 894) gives 0.38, 19.1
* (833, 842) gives 0.08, 25.8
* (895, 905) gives 0.21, 21.8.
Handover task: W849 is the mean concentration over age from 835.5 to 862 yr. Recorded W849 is 25.7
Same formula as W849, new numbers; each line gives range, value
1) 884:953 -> 23.2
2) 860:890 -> 16.1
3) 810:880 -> 23.9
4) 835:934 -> 21.9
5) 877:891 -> 12.9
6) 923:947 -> 25.8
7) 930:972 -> 25.1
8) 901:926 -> 23.5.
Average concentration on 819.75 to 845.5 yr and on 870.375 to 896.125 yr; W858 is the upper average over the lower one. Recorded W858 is 0.57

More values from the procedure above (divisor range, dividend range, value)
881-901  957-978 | 1.42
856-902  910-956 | 1.37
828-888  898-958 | 1.14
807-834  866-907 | 0.62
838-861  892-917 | 0.85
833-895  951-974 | 1.23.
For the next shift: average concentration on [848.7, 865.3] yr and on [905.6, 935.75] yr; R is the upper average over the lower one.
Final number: 1.0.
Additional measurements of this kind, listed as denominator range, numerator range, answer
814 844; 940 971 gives 0.92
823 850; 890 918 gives 0.83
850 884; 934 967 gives 1.30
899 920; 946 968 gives 1.11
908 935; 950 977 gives 1.00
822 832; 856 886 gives 0.64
